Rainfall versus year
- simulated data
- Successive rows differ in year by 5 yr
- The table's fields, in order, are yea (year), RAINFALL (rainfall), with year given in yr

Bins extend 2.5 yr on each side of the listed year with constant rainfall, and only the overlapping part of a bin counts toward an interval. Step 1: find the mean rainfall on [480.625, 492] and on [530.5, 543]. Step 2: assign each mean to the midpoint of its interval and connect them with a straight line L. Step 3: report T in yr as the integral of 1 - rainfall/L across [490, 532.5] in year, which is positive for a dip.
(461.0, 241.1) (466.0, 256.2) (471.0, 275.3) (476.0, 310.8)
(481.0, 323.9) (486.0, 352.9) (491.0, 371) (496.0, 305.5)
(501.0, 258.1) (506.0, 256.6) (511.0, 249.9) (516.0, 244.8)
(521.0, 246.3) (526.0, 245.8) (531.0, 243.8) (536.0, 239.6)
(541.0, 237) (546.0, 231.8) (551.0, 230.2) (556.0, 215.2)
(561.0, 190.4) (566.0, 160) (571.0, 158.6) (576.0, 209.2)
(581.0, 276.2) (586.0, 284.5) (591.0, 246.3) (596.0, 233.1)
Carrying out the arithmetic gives 4.3 yr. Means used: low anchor 351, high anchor 240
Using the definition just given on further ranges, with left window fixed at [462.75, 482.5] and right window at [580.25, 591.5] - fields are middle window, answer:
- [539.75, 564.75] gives 5.4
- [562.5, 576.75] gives 5.3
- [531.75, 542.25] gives 1.5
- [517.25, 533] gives 2.0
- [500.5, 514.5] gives 1.5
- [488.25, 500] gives -1.8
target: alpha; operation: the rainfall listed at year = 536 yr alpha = 239.6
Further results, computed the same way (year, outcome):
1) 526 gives 245.8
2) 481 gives 323.9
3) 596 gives 233.1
